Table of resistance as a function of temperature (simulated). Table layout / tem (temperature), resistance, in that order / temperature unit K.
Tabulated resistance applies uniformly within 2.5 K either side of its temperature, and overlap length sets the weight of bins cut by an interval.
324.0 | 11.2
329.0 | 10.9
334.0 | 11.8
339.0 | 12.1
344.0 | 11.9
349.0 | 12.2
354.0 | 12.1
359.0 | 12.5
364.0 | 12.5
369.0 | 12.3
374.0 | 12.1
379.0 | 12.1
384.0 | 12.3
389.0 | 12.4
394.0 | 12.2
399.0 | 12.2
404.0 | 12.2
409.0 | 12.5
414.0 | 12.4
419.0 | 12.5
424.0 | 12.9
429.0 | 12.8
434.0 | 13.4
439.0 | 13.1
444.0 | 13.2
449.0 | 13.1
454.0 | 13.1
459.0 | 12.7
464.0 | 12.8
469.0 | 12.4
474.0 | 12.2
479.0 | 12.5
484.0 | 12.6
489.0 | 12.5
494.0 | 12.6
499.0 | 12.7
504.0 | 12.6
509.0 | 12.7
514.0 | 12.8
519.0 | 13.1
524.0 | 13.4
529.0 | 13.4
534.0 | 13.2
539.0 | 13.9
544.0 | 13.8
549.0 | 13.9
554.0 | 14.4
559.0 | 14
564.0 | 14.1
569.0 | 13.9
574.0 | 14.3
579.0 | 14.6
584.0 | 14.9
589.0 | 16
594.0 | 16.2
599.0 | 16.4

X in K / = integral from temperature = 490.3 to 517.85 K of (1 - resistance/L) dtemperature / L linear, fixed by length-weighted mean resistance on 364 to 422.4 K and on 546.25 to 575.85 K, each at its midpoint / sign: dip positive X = 1.6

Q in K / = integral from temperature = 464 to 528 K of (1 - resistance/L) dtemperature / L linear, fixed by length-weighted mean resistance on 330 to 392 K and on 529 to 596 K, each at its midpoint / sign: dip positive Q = 4.37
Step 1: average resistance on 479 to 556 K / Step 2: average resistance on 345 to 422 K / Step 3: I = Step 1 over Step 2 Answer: 1.07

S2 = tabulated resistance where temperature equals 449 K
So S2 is 13.1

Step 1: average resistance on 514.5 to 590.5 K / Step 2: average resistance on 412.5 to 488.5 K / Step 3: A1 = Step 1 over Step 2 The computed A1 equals 1.10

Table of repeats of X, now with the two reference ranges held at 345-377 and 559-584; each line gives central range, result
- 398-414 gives 0.46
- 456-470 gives 0.59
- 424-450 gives -0.23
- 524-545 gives 0.57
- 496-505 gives 0.62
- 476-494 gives 1.22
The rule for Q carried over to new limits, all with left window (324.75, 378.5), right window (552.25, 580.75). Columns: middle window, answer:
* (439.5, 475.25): 0.72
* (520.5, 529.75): 0.28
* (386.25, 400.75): 0.20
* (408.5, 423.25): 0.18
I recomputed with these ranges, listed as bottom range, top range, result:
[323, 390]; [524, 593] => 1.18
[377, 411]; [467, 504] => 1.02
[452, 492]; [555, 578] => 1.12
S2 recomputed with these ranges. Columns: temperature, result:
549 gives 13.9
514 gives 12.8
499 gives 12.7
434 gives 13.4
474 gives 12.2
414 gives 12.4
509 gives 12.7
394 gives 12.2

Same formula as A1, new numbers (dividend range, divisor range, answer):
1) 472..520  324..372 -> 1.05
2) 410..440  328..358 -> 1.08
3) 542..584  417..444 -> 1.09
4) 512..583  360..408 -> 1.12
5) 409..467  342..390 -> 1.05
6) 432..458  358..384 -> 1.07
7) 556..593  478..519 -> 1.15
